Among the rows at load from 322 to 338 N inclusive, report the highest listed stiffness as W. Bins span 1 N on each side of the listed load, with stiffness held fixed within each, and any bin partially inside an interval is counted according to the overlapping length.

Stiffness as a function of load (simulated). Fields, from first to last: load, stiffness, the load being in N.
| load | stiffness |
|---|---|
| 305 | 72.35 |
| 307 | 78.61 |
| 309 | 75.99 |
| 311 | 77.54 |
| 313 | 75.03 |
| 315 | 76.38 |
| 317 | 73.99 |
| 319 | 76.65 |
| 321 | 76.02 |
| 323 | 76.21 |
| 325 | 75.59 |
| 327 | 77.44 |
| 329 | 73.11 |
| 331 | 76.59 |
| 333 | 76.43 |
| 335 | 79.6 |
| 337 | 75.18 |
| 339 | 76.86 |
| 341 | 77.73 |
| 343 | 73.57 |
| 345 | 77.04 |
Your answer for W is 79.6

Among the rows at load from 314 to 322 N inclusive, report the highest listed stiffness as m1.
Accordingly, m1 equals 76.65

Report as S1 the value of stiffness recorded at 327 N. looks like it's 77.44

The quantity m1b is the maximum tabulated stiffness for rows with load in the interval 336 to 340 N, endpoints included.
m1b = 76.86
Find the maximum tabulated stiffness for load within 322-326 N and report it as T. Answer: 76.21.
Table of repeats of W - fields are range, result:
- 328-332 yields 76.59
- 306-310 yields 78.61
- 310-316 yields 77.54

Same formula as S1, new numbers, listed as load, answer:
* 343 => 73.57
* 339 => 76.86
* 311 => 77.54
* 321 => 76.02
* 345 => 77.04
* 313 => 75.03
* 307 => 78.61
